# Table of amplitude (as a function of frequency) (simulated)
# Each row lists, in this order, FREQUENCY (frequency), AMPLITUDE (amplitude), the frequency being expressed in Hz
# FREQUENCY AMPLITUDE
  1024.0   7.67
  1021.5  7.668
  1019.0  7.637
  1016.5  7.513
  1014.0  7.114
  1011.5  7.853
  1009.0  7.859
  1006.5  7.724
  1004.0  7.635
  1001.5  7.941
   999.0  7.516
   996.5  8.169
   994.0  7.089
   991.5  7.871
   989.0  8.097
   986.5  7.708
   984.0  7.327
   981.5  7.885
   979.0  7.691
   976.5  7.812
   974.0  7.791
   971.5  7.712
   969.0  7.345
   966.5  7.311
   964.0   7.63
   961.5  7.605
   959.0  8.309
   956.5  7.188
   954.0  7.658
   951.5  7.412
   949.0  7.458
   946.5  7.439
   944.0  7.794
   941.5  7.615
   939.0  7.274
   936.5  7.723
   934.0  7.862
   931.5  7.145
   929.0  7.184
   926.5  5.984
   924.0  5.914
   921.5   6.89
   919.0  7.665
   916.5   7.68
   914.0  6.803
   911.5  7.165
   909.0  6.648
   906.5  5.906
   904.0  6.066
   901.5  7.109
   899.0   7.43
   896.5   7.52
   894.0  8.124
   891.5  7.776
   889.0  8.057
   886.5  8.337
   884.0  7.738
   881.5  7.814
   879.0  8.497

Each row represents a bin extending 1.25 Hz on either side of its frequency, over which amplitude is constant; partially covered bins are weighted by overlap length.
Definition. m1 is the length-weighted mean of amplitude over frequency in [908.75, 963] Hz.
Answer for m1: 7.31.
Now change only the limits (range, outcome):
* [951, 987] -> 7.63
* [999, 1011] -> 7.77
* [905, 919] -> 6.9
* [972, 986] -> 7.7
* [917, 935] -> 6.97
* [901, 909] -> 6.34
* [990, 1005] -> 7.71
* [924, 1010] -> 7.56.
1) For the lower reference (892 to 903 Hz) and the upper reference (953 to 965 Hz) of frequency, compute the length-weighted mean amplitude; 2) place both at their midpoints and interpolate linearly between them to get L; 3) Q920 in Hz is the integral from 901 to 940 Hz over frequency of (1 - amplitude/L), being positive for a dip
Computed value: 3.35 Hz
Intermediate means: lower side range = 7.53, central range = 6.93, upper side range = 7.68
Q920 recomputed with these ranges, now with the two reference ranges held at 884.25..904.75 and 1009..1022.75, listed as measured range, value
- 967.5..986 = -0.1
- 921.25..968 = 1.5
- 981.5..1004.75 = -0.4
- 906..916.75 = 1.1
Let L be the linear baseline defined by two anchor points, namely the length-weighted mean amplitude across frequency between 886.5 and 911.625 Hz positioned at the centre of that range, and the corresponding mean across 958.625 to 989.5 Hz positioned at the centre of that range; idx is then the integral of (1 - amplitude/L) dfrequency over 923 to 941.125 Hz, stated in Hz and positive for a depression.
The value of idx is 0.9 Hz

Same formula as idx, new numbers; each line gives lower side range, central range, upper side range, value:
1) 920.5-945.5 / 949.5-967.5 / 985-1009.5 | -0.5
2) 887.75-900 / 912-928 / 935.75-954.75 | 1.7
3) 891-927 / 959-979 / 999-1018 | -0.7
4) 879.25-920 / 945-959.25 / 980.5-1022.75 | 0.0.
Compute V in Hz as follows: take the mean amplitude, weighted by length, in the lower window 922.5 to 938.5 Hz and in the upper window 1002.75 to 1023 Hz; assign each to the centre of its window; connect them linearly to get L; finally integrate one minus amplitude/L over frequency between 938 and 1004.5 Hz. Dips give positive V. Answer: -3.1 Hz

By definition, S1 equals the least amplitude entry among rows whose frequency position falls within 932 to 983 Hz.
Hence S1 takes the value 7.188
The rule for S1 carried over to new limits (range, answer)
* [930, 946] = 7.145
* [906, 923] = 5.906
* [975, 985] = 7.327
